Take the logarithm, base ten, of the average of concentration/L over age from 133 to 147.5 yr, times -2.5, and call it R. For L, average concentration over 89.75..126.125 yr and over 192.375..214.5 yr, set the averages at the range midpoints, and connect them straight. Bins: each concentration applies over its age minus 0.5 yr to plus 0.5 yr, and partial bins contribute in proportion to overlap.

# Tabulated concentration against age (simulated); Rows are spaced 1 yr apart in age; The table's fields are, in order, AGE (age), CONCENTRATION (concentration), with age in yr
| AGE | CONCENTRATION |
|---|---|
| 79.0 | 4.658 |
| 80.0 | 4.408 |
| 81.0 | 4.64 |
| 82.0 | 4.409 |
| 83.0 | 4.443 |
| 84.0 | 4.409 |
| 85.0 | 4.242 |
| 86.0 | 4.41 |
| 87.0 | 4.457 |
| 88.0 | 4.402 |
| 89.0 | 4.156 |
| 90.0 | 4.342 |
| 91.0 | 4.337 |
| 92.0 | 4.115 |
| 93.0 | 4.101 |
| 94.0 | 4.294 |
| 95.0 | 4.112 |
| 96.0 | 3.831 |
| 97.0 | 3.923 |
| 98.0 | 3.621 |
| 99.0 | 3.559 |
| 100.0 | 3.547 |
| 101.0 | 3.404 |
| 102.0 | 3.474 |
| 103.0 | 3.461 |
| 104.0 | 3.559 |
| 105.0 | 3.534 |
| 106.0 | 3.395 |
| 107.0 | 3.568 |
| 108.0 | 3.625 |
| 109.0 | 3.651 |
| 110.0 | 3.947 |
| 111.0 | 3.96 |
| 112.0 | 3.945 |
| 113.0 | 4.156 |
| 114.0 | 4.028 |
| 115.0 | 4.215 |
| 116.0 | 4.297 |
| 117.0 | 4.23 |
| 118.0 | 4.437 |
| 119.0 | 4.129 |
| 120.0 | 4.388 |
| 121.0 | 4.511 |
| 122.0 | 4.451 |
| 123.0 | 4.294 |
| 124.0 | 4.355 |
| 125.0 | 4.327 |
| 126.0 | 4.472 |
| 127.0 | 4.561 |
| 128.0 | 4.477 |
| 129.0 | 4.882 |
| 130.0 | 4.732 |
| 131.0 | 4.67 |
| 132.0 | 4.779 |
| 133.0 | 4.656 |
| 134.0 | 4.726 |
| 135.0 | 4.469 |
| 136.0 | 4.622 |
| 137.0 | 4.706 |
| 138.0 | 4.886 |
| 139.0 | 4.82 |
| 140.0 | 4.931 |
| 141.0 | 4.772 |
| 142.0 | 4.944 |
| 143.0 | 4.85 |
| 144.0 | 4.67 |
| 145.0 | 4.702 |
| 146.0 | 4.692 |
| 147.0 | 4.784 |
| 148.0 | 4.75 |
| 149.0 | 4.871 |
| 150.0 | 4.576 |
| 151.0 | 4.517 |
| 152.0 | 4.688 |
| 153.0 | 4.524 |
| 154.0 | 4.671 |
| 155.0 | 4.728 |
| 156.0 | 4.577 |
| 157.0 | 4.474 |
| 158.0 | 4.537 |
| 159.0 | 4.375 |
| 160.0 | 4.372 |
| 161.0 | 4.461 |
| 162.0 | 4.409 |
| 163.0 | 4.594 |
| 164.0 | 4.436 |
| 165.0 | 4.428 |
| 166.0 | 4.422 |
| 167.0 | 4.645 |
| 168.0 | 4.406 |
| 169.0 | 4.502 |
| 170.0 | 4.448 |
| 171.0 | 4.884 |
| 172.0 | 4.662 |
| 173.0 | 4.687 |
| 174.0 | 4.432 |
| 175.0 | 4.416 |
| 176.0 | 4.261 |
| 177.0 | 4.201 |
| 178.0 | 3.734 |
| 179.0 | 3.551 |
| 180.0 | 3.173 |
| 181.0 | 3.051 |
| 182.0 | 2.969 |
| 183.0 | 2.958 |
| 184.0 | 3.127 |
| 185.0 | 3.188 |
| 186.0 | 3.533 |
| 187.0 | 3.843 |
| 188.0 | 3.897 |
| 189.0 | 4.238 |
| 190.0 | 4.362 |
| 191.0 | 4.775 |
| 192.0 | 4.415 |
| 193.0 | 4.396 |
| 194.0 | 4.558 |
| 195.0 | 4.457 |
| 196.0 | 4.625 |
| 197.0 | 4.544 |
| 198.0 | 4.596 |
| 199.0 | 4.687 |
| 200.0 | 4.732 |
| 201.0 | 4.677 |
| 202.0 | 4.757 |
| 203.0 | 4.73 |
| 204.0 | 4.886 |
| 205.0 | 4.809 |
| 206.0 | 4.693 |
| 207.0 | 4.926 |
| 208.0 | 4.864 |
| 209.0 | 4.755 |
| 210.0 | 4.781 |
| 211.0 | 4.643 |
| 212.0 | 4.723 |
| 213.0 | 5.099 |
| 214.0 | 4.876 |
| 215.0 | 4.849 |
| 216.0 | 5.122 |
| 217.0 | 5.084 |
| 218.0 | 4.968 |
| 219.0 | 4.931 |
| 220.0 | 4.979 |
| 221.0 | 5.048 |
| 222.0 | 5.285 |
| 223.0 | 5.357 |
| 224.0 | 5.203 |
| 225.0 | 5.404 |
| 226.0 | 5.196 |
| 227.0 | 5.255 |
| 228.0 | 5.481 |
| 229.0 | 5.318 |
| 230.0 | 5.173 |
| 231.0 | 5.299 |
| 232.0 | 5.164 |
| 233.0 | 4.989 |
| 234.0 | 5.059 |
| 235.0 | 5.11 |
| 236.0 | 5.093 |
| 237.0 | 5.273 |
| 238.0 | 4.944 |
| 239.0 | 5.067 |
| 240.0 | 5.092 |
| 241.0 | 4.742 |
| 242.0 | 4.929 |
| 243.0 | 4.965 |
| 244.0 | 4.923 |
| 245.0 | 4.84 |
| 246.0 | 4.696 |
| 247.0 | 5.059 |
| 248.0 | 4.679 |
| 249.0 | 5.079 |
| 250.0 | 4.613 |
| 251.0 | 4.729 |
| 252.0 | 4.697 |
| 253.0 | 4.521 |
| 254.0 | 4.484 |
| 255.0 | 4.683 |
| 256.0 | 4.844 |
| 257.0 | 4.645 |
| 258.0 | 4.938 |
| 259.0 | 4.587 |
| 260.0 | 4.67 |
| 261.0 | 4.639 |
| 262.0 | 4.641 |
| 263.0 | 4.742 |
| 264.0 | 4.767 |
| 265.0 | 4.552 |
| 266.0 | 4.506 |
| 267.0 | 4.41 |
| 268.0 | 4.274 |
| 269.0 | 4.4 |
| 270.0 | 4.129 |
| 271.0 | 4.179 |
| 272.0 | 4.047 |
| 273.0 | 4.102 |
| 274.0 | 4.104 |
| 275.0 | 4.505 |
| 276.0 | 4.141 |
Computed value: -0.13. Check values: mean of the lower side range 3.98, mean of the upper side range 4.72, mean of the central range 4.75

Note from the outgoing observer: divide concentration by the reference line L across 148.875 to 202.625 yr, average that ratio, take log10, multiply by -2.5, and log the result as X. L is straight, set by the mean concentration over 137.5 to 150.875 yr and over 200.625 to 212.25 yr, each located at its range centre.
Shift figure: 0.12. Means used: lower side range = 4.78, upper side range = 4.77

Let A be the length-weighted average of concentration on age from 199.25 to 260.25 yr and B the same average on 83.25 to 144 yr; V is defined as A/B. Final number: 1.2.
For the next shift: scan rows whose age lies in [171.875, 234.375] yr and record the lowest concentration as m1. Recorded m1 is 2.958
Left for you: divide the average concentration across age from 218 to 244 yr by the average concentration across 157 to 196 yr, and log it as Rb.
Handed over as 1.23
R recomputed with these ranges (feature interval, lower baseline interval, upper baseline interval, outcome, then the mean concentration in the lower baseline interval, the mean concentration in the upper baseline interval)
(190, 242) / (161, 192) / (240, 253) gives -0.10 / 4.09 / 4.83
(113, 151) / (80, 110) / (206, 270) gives -0.09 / 3.97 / 4.89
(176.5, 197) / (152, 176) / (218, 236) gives 0.23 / 4.52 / 5.18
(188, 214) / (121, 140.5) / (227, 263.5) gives 0.03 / 4.62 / 4.91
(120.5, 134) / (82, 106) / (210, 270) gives -0.09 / 3.98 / 4.9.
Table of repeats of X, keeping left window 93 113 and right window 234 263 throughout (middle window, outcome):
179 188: 0.30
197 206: -0.06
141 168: -0.12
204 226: -0.09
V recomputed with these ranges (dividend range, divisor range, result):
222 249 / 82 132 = 1.24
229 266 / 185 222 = 1.05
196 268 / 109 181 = 1.09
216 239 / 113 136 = 1.16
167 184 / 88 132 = 0.98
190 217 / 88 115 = 1.23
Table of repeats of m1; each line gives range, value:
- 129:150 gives 4.469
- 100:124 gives 3.395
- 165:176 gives 4.261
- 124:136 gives 4.327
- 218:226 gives 4.931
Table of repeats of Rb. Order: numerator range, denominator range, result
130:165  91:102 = 1.21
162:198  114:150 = 0.90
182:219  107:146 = 1.01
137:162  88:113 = 1.22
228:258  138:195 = 1.14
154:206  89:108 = 1.13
